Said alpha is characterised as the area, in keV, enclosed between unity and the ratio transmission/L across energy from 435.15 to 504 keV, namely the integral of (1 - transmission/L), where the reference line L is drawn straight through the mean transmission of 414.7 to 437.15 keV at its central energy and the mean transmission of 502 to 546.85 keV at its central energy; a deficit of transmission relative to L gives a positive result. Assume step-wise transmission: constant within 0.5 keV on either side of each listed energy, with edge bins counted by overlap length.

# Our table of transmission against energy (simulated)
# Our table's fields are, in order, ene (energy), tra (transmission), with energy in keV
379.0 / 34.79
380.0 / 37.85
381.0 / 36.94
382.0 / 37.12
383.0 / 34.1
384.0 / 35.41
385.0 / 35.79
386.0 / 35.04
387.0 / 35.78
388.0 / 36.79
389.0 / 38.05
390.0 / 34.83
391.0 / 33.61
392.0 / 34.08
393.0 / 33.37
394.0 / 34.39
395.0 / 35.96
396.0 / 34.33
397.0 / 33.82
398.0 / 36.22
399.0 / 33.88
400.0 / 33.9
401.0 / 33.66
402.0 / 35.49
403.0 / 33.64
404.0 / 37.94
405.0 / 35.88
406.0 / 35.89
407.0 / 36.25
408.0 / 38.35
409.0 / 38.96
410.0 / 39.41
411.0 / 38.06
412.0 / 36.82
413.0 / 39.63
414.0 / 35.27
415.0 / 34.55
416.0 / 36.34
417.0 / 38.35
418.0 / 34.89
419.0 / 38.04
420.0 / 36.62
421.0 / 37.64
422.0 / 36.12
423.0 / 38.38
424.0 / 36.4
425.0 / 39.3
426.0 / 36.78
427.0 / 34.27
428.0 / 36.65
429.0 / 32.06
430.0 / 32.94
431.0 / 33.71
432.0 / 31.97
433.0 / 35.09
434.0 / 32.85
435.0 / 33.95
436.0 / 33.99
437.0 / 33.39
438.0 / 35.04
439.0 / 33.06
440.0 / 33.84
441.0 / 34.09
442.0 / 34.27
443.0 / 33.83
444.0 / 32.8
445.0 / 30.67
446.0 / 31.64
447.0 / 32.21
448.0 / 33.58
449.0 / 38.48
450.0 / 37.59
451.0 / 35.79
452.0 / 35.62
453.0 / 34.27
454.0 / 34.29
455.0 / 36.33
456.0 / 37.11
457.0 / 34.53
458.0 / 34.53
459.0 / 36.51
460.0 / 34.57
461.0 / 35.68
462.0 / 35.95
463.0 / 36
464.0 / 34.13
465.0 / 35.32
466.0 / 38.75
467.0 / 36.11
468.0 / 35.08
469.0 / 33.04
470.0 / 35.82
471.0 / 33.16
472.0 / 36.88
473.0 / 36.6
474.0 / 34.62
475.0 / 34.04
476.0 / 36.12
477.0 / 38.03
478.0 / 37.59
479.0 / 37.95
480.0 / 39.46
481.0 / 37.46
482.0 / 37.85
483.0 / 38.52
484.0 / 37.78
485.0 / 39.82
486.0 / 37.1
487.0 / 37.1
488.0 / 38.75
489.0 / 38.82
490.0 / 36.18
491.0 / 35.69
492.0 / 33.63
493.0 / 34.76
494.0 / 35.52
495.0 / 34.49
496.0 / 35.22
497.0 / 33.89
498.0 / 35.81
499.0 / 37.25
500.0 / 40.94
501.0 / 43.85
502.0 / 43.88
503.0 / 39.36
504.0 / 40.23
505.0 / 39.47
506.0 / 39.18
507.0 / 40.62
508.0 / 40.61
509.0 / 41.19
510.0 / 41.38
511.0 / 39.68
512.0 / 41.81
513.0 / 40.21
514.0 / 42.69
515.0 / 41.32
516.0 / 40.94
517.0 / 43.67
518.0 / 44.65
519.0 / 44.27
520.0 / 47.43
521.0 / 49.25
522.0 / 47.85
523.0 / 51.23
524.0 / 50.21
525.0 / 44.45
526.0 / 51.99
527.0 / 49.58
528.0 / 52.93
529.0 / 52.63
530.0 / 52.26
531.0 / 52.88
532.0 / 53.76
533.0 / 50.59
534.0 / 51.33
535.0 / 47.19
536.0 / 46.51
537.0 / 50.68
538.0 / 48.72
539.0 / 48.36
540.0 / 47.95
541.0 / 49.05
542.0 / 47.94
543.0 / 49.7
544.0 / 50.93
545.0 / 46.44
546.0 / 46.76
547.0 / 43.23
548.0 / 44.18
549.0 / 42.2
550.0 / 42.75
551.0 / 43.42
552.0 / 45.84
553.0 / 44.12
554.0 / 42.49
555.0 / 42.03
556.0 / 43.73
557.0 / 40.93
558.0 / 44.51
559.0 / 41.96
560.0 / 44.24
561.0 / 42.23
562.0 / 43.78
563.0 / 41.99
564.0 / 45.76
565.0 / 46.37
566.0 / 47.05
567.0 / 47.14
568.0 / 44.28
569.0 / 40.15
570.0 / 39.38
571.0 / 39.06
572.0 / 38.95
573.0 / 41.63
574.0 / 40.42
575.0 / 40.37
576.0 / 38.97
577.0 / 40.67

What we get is 7.25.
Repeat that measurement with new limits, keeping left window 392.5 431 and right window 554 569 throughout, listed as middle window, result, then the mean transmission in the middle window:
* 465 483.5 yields 1.3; 36.5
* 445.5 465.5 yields 1.6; 35.2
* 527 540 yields -2.5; 50.5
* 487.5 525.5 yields 0.2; 40.8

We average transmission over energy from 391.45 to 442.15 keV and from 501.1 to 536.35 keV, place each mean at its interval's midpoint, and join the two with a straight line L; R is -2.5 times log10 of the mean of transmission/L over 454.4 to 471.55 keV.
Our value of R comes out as 0.13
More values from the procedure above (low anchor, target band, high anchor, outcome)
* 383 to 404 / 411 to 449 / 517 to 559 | 0.09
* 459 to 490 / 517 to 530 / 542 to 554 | -0.15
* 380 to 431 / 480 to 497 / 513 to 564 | 0.16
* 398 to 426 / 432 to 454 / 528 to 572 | 0.14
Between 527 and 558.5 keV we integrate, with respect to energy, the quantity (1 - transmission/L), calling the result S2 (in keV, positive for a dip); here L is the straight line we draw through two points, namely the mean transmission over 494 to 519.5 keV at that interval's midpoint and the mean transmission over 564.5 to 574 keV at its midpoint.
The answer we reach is -4.41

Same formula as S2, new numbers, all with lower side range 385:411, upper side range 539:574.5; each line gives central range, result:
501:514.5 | 0.2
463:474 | 1.1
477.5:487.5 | 0.5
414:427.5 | 0.1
